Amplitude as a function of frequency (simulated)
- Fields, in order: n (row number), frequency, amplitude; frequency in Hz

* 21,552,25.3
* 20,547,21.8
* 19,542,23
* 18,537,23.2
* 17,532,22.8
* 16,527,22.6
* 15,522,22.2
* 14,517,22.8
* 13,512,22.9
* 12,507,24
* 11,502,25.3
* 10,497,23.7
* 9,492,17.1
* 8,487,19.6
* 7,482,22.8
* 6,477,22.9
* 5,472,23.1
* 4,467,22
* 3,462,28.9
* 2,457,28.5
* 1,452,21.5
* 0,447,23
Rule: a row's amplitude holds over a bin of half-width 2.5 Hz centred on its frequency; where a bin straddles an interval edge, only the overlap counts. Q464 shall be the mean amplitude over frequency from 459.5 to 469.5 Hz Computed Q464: 25.4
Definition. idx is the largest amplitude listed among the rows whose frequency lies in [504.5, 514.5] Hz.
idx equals 24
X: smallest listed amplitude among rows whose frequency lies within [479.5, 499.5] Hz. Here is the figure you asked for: 17.1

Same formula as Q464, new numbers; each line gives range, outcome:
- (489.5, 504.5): 22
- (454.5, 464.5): 28.7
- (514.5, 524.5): 22.5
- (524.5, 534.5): 22.7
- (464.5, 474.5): 22.6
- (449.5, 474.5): 24.8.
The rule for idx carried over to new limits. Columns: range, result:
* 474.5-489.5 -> 22.9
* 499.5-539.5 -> 25.3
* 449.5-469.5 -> 28.9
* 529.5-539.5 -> 23.2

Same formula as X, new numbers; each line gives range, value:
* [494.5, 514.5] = 22.9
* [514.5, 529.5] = 22.2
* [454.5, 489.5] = 19.6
